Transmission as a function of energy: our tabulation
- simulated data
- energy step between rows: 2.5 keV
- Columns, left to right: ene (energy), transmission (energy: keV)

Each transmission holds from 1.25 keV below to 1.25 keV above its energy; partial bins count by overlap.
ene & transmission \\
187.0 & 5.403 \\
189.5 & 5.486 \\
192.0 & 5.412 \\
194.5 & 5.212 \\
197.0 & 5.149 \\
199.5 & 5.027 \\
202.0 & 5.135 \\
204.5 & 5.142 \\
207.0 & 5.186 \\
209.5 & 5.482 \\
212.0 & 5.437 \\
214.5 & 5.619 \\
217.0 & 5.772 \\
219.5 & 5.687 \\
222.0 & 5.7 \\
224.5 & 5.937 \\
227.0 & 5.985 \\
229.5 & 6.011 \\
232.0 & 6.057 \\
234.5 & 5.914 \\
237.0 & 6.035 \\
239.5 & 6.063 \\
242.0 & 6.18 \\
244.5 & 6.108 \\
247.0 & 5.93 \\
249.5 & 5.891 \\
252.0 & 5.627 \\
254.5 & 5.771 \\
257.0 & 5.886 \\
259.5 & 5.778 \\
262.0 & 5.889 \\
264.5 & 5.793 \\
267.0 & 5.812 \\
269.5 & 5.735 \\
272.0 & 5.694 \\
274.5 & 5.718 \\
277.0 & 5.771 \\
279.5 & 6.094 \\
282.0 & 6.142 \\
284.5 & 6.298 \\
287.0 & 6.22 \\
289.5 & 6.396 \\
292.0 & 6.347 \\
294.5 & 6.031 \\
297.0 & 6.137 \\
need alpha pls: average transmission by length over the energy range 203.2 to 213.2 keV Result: 5.31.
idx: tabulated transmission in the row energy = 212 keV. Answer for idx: 5.437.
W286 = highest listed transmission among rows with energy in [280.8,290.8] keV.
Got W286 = 6.396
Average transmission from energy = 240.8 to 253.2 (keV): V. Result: 5.95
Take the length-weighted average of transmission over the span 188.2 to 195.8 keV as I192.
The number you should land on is 5.37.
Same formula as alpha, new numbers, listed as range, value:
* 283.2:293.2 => 6.31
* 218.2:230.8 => 5.86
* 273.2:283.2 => 5.93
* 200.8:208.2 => 5.15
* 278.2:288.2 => 6.19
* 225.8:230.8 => 6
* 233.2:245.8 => 6.06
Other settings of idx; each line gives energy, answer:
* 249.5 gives 5.891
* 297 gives 6.137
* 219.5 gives 5.687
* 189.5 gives 5.486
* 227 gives 5.985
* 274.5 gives 5.718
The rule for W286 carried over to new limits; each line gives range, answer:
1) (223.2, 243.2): 6.18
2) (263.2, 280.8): 6.094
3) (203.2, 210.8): 5.482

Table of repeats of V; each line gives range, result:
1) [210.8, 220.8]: 5.63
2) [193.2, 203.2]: 5.13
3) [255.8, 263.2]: 5.85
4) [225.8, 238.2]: 6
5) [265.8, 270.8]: 5.77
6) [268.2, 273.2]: 5.72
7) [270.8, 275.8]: 5.71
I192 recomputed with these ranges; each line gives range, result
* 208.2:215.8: 5.51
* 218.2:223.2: 5.69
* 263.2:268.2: 5.8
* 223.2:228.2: 5.96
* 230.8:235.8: 5.99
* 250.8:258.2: 5.76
